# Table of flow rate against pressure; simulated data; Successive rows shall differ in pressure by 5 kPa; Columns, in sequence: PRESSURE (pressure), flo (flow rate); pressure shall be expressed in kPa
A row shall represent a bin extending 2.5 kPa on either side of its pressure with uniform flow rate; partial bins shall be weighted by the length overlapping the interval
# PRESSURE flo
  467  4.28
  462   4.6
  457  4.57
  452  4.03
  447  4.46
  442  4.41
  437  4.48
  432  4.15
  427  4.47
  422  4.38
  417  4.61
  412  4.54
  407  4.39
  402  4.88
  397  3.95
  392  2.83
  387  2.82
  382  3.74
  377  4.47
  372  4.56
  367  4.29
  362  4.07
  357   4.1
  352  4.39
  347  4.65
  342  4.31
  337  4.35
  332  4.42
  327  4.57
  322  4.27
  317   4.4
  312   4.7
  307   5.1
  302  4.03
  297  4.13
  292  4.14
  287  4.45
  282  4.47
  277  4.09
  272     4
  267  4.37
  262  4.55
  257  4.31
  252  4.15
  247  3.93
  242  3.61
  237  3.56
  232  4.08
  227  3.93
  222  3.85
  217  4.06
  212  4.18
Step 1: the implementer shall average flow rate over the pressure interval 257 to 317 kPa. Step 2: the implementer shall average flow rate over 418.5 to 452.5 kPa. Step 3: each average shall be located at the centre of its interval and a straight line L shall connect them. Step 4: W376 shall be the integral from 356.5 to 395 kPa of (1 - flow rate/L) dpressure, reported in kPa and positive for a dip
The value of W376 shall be 4.6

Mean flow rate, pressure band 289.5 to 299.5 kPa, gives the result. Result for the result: 4.13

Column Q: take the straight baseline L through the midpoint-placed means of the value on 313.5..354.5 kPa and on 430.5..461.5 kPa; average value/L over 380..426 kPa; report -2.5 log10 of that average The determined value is 0.09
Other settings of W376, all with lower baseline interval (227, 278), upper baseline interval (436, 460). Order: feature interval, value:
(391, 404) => 1.0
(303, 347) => -3.4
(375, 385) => 0.6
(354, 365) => 0.3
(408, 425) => -0.6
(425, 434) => 0.1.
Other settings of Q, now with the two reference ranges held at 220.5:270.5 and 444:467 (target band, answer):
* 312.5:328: -0.07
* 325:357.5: -0.05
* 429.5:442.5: 0.01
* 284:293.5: -0.05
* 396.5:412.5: -0.04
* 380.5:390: 0.31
